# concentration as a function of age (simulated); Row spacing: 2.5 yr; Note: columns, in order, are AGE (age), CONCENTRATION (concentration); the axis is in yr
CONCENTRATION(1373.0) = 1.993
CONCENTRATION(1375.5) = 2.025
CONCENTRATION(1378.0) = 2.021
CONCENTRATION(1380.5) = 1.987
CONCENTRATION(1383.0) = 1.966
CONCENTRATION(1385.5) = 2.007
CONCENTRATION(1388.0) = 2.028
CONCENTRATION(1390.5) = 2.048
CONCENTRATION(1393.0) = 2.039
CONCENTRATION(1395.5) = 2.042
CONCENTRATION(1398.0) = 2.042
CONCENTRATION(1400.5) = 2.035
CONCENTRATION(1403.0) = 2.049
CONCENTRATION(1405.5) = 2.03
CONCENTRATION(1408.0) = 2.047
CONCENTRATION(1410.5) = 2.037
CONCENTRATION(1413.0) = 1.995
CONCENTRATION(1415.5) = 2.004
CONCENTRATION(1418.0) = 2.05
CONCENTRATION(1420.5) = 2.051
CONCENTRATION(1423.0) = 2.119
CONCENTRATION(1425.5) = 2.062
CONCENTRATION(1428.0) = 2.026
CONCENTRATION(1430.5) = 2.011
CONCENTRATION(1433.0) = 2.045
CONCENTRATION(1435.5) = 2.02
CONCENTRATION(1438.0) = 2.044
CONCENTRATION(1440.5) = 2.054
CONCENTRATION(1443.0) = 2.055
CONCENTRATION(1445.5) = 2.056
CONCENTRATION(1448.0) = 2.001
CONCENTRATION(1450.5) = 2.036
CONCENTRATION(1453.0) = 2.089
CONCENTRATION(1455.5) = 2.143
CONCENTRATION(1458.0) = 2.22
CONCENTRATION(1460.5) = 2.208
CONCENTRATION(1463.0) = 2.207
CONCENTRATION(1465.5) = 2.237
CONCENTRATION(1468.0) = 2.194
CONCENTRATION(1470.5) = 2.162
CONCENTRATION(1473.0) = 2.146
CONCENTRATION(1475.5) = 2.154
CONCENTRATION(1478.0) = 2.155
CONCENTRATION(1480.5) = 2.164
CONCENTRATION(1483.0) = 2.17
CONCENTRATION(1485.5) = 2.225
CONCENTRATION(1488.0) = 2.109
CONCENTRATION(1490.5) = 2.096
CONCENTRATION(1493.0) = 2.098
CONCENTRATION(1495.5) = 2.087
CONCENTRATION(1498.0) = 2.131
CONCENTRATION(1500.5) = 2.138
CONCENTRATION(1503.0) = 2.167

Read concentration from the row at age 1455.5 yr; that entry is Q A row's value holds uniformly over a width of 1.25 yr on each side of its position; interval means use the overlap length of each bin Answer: 2.143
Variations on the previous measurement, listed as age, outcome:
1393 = 2.039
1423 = 2.119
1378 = 2.021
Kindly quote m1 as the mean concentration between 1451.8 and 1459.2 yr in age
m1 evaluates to 2.15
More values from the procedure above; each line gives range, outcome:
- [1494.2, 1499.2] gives 2.11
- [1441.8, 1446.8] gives 2.05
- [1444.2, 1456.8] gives 2.07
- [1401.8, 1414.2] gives 2.03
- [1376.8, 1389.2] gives 2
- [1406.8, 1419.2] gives 2.03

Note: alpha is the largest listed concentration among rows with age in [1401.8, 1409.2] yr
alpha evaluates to 2.049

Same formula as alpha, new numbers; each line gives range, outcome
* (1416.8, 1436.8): 2.119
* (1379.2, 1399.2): 2.048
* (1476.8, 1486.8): 2.225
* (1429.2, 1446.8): 2.056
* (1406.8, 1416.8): 2.047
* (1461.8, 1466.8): 2.237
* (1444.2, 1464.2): 2.22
